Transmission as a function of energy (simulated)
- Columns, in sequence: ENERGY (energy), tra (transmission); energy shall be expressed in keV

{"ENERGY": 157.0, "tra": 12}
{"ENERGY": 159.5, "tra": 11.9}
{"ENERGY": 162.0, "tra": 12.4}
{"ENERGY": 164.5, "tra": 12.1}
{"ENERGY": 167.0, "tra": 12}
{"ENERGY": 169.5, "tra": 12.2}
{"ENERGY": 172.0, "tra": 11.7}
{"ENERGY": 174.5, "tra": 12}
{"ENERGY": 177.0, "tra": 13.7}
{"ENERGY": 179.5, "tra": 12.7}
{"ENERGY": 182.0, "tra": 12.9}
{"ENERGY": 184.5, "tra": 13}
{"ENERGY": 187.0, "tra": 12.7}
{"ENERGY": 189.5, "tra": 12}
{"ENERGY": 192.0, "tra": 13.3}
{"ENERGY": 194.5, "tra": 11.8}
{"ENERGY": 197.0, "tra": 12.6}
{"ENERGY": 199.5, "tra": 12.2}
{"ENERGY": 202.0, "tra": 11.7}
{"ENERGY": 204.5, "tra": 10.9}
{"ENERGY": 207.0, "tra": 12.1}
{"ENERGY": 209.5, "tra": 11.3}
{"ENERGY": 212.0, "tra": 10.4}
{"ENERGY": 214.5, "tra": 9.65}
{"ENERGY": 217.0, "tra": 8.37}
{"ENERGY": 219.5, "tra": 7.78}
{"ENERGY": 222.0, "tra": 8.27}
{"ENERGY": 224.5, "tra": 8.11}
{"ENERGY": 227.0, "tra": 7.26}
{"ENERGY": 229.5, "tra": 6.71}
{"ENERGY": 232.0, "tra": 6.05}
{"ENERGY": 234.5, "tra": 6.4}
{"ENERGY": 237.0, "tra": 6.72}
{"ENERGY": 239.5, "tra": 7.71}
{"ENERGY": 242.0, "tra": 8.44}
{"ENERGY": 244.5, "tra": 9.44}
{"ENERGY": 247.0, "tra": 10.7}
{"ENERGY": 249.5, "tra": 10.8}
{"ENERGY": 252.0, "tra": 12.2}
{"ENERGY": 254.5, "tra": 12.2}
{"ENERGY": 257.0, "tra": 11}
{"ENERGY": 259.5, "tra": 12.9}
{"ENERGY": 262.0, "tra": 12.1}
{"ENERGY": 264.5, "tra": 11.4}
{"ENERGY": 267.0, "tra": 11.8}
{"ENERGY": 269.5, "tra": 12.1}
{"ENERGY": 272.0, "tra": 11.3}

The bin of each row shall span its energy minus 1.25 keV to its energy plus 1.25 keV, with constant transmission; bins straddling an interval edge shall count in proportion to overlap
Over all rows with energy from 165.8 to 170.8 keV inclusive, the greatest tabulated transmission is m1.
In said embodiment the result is 12.2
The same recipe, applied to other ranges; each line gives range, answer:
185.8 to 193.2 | 13.3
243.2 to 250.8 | 10.8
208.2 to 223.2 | 11.3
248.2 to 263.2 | 12.9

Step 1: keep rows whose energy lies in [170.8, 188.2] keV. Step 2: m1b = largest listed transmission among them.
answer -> 13.7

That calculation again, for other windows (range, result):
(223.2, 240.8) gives 8.11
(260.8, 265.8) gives 12.1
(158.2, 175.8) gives 12.4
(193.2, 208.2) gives 12.6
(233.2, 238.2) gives 6.72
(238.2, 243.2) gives 8.44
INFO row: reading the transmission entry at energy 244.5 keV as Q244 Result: 9.44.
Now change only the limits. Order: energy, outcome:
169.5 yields 12.2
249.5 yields 10.8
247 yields 10.7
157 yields 12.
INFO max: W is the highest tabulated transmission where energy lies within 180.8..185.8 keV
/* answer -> 13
